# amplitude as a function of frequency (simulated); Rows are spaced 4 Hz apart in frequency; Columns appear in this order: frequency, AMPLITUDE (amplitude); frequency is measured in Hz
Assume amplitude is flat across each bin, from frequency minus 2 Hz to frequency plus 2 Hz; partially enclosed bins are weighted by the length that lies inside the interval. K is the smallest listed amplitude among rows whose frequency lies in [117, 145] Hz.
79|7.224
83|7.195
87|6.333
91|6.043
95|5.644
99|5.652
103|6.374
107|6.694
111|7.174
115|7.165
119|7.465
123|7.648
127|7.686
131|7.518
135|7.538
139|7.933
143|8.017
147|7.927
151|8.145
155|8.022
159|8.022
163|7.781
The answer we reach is 7.465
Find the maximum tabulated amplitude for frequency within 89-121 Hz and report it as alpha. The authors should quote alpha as 7.465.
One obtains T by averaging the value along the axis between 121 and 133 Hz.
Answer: 7.62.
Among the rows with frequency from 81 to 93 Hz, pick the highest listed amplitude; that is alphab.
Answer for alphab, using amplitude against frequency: 7.195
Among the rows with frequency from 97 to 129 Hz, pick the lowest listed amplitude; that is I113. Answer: 5.652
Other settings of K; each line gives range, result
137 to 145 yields 7.933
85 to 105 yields 5.644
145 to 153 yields 7.927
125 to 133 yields 7.518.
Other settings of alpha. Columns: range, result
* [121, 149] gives 8.017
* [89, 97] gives 6.043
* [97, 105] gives 6.374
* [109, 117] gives 7.174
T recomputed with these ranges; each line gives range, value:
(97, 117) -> 6.61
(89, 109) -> 6.08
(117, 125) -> 7.56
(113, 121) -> 7.31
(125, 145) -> 7.74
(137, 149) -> 7.96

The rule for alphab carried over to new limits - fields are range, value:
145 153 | 8.145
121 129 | 7.686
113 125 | 7.648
